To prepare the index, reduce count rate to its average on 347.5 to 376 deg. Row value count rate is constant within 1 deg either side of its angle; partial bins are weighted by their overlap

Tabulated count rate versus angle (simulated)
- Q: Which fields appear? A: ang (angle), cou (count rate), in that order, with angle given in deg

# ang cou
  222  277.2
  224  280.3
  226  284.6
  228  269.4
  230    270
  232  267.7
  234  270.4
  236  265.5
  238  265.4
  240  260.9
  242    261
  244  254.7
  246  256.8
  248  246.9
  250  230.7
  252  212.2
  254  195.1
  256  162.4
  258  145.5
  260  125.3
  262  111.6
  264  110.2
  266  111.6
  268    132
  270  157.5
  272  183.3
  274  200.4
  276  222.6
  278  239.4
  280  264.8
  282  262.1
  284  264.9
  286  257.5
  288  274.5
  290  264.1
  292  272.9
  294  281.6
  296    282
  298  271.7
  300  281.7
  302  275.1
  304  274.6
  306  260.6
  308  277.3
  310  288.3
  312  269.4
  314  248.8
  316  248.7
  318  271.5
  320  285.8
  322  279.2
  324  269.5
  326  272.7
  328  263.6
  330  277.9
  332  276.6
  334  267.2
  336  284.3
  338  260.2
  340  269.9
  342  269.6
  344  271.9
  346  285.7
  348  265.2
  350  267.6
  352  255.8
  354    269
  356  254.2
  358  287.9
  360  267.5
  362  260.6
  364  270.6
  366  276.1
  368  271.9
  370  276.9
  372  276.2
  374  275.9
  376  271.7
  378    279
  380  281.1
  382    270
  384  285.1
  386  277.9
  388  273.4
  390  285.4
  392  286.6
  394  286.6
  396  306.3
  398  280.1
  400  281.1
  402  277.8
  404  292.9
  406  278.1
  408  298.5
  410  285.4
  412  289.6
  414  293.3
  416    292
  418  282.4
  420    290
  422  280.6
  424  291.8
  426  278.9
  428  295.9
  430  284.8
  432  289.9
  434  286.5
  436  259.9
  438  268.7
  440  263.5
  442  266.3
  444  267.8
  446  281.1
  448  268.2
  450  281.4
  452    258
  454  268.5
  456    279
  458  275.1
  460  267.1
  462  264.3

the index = 270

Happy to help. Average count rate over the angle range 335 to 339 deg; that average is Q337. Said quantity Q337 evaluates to 272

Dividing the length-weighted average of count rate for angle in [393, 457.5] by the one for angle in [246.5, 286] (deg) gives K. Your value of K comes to 1.47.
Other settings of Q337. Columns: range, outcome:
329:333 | 277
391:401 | 288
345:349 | 275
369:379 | 276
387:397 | 288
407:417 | 292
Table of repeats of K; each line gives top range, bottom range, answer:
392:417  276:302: 1.08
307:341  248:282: 1.51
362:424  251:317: 1.25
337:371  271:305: 1.05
